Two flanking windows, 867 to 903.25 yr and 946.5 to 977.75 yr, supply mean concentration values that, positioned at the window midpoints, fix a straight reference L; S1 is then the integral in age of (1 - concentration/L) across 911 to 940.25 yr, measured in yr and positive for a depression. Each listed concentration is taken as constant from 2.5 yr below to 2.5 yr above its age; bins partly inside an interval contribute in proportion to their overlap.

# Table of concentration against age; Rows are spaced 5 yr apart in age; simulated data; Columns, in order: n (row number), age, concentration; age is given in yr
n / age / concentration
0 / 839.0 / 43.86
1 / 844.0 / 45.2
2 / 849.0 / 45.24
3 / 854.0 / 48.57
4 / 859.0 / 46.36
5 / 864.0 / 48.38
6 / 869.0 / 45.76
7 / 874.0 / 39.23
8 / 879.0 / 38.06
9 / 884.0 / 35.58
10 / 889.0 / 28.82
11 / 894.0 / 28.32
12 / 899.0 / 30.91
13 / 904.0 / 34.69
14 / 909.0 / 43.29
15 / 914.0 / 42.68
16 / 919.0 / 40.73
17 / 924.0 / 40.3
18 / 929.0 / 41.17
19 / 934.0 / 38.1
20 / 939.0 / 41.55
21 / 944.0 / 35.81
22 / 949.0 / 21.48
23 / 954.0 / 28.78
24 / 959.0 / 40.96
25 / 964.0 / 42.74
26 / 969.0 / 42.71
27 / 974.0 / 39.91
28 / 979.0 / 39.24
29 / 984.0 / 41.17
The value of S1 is -4.2 yr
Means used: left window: 35.1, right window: 36.2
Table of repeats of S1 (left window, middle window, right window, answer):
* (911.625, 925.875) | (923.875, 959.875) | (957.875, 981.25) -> 5.0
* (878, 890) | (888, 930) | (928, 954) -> -2.9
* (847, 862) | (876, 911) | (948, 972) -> 7.1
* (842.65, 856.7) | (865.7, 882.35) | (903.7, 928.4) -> 1.3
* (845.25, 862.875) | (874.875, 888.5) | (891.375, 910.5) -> 1.1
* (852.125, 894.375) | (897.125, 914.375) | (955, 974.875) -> 1.3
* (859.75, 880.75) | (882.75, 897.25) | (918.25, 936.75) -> 4.0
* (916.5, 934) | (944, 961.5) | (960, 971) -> 4.5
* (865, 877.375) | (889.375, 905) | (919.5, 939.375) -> 4.1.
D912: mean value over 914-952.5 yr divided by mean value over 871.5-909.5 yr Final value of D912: 1.1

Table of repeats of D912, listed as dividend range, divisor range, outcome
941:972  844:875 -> 0.78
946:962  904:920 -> 0.75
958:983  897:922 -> 1.06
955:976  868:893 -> 1.12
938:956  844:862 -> 0.67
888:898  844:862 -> 0.62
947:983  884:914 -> 1.08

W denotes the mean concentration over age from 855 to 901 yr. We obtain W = 38.4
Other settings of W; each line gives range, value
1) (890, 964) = 36.4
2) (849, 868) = 47.3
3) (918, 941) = 40.3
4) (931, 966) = 35.6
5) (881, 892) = 32.3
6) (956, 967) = 41.3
